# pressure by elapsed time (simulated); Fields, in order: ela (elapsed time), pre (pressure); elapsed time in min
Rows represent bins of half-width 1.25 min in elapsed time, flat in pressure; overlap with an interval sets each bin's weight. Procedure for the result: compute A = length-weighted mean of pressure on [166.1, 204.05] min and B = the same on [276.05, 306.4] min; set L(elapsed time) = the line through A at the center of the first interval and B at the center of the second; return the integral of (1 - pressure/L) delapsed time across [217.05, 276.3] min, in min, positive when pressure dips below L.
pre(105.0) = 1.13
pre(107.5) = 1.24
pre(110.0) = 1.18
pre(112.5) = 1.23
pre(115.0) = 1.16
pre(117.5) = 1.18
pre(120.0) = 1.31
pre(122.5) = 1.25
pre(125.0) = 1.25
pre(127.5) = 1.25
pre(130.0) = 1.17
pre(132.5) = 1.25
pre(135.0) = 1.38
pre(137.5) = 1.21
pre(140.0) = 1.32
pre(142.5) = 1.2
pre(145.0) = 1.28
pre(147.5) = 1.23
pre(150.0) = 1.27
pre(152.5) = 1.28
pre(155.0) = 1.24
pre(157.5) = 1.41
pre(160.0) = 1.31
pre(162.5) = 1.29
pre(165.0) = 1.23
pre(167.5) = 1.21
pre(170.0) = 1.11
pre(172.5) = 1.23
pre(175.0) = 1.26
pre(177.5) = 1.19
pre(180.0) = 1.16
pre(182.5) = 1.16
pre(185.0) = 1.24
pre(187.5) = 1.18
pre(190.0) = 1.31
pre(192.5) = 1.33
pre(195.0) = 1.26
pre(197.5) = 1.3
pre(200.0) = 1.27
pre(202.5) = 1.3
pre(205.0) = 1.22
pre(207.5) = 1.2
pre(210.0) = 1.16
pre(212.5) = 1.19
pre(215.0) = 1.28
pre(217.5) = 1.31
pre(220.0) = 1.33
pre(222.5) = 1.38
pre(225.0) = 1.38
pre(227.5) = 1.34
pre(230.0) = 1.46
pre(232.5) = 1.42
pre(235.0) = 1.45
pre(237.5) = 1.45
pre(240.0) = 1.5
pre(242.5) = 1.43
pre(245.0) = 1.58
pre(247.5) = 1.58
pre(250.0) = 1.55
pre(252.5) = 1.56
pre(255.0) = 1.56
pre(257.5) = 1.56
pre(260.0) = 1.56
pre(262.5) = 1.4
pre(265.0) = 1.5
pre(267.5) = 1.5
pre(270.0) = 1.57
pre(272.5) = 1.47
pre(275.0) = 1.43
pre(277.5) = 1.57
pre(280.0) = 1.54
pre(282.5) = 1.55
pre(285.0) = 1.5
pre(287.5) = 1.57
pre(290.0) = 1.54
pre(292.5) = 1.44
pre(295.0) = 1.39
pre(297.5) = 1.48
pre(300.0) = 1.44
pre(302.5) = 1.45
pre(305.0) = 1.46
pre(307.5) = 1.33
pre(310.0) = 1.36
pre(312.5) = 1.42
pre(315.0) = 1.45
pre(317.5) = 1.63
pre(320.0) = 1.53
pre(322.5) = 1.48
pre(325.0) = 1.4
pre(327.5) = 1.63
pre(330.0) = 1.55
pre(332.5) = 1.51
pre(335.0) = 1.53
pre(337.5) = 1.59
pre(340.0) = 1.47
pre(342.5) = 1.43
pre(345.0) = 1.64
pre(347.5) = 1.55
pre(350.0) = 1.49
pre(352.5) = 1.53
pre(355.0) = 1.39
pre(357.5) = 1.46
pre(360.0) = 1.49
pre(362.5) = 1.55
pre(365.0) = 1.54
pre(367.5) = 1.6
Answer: -3.7 min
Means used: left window 1.23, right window 1.49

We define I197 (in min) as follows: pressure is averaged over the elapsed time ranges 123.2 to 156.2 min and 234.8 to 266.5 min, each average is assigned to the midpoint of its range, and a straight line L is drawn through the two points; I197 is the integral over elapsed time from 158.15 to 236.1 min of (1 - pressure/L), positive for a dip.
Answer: 6.6 min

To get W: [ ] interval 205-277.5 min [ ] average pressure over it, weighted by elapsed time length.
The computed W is 1.43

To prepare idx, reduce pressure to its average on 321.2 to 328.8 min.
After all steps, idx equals 1.5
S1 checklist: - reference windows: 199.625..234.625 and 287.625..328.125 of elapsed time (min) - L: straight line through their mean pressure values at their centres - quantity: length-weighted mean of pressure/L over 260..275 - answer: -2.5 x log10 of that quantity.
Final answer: -0.07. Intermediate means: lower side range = 1.31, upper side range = 1.46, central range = 1.49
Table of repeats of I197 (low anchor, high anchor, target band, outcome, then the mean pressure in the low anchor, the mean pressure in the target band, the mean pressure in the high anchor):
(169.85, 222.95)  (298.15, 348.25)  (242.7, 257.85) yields -2.3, 1.24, 1.56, 1.49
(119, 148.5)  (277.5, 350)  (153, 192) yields 2.1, 1.26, 1.24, 1.5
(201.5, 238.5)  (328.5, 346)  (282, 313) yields 0.1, 1.32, 1.45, 1.53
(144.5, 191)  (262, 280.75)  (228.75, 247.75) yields -0.8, 1.24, 1.48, 1.5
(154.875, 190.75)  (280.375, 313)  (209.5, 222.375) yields 0.4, 1.23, 1.27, 1.46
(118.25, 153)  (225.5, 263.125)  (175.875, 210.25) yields 3.6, 1.26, 1.24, 1.49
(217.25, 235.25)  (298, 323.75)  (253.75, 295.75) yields -2.5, 1.38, 1.51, 1.46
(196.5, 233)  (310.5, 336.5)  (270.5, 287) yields -1.1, 1.3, 1.52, 1.51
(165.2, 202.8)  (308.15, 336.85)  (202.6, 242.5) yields -1.0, 1.23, 1.34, 1.5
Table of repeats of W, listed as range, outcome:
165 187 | 1.2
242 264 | 1.53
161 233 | 1.26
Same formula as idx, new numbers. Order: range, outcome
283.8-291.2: 1.54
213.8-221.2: 1.31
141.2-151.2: 1.25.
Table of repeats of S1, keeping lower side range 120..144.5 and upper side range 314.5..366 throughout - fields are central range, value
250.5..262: -0.10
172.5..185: 0.10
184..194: 0.05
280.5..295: -0.04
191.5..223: 0.07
